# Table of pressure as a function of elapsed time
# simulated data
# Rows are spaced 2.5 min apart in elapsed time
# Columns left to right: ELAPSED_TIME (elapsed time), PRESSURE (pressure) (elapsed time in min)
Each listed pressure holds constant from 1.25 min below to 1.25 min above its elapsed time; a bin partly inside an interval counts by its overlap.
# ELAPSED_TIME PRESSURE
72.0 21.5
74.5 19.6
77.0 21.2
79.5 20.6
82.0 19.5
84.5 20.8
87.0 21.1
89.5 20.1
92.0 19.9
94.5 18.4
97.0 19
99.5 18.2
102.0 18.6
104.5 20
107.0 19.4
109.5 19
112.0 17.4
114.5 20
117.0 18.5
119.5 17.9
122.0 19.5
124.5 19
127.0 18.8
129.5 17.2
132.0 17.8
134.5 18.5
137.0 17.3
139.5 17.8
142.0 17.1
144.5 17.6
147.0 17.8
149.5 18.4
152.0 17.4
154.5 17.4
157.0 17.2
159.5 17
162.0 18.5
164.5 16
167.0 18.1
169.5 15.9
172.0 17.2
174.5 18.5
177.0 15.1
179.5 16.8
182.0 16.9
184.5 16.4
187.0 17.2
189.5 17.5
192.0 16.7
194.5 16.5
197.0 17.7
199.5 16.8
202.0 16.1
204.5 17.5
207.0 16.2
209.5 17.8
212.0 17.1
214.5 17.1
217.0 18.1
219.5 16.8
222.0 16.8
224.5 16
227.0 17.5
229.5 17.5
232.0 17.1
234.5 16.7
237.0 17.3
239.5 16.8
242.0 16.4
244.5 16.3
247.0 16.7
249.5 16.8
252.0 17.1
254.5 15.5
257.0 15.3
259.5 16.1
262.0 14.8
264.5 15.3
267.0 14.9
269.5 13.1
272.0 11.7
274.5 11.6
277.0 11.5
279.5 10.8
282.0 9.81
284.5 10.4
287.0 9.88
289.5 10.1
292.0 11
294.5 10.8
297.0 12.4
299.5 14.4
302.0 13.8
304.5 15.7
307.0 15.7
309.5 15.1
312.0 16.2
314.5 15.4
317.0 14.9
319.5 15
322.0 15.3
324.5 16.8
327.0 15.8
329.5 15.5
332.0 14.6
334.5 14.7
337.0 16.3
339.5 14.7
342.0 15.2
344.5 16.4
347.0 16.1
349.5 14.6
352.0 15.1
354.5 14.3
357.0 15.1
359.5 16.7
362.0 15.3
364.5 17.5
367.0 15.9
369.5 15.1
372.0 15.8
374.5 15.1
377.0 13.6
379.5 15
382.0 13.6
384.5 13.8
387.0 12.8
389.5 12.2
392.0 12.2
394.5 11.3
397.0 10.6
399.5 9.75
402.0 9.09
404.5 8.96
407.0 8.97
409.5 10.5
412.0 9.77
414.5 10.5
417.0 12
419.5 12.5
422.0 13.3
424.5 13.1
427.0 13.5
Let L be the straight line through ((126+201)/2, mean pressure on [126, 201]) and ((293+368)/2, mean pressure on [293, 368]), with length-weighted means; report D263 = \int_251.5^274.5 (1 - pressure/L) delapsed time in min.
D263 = 2.03 min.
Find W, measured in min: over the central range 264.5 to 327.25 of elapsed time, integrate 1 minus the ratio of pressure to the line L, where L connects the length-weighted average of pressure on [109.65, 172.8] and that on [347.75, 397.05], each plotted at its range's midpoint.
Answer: 8.96 min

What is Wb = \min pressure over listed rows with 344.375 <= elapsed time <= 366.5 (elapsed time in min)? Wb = 14.3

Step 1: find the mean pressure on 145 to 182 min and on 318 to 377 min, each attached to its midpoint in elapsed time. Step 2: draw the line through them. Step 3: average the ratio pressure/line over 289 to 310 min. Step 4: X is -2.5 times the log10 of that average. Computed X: 0.20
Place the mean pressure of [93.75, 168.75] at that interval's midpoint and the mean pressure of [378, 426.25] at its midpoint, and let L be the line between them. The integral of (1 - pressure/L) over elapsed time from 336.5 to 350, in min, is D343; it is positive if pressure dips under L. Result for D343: -2.6 min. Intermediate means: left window 18.1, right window 11.6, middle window 15.6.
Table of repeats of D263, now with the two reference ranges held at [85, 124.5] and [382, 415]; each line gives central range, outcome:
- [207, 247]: -3.2 min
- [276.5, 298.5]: 5.1 min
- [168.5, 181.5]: 0.3 min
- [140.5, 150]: 0.2 min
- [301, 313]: -1.6 min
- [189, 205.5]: -0.4 min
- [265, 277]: 1.4 min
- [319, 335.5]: -3.2 min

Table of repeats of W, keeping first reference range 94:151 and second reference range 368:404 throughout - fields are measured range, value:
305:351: -4.7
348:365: -2.6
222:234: -0.6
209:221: -0.7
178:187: 0.2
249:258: -0.3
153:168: 0.2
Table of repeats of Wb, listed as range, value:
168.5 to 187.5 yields 15.1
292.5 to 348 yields 10.8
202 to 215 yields 16.1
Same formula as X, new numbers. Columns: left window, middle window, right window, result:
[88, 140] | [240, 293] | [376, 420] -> 0.095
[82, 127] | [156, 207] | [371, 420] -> 0.020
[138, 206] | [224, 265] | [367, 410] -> -0.060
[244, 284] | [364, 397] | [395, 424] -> -0.224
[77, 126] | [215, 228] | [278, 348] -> -0.046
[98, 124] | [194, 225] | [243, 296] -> -0.106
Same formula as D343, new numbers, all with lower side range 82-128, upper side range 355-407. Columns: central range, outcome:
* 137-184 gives 2.1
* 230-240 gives -0.3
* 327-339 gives -0.8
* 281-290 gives 3.1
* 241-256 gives -0.3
